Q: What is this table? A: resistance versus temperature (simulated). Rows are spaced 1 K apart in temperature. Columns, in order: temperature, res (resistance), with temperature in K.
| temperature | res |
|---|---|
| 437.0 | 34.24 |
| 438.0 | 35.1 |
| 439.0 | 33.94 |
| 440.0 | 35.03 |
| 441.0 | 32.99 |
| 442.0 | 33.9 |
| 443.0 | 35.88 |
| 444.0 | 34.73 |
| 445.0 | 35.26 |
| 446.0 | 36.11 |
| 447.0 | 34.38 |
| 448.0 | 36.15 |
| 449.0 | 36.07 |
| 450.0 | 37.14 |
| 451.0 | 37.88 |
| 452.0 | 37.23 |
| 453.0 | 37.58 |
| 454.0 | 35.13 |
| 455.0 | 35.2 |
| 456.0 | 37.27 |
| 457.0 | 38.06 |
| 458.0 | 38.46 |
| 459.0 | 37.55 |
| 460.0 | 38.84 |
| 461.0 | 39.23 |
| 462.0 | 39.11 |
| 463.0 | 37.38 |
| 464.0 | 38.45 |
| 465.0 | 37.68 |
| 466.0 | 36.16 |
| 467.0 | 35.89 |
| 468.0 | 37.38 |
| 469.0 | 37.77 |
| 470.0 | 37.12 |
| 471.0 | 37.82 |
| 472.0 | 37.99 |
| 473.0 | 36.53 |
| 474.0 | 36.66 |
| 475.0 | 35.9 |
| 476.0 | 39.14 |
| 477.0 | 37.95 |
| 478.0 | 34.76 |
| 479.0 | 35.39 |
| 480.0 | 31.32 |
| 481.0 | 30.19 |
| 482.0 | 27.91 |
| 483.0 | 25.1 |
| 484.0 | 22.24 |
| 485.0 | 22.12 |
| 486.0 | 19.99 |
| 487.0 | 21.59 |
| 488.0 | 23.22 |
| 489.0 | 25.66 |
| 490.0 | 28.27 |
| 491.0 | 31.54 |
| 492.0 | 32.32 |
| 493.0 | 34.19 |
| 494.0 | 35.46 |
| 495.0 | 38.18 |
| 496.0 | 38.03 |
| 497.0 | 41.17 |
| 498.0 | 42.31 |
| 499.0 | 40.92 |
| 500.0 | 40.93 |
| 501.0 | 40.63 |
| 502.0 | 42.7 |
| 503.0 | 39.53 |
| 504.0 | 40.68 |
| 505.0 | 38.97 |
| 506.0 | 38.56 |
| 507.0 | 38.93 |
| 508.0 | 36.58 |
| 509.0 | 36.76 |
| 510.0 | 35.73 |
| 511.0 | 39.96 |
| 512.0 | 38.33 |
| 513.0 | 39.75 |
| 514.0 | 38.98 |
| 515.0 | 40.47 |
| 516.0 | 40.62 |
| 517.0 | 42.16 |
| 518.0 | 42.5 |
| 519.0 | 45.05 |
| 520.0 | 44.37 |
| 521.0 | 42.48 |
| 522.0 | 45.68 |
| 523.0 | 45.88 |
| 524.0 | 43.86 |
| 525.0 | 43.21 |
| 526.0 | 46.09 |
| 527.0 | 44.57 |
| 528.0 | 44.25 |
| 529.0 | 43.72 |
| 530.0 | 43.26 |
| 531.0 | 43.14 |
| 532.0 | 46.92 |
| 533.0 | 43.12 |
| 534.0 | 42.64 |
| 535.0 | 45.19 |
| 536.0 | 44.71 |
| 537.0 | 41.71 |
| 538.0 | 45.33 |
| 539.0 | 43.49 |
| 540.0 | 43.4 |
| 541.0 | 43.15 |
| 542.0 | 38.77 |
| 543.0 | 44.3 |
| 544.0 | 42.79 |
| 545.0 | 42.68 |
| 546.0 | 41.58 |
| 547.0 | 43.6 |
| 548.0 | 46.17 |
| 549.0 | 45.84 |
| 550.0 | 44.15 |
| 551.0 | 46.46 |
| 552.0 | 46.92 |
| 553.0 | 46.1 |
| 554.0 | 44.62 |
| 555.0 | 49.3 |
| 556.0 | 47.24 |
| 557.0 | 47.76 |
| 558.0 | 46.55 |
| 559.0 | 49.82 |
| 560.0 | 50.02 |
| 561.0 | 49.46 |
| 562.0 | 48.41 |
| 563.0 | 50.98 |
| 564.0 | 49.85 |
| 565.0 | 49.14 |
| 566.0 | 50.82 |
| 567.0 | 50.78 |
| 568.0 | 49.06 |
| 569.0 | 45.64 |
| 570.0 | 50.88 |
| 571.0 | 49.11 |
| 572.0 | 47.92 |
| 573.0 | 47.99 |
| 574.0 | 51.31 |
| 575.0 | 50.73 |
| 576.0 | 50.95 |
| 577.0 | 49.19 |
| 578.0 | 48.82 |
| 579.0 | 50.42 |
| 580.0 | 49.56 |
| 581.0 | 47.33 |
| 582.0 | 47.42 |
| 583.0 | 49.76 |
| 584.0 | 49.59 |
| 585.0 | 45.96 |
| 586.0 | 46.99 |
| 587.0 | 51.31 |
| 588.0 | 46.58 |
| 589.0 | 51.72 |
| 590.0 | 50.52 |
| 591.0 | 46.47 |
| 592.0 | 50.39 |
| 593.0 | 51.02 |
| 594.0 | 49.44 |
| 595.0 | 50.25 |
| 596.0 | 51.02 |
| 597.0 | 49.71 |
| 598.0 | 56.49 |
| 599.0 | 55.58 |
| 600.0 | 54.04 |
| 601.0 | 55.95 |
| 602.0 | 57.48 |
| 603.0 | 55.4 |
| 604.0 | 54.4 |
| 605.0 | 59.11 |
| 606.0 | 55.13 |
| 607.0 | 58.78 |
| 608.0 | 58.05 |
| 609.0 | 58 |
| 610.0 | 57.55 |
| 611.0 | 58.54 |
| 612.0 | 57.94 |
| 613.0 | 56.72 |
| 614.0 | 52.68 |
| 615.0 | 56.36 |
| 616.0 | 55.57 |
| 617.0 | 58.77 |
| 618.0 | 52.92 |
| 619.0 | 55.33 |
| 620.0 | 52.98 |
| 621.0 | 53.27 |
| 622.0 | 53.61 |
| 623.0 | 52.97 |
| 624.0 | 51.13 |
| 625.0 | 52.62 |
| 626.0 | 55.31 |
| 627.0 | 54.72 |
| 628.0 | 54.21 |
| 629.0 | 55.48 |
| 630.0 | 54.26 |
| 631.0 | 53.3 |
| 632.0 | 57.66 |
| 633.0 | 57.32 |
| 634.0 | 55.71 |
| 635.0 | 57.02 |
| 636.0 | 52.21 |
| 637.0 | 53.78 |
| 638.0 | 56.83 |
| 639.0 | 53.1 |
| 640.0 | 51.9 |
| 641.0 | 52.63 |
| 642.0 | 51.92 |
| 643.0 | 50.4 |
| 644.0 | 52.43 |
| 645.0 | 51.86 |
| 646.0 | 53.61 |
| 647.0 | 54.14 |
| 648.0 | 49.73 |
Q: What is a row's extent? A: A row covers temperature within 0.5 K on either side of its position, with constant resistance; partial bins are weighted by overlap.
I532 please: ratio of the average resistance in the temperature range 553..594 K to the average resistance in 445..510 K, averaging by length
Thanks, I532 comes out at 1.38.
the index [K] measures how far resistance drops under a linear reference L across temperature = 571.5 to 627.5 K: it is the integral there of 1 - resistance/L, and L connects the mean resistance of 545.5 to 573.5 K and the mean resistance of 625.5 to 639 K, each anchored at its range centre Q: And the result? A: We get -0.9 K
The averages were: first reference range 47.7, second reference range 55.1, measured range 52.7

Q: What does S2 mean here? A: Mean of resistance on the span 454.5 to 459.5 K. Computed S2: 37.3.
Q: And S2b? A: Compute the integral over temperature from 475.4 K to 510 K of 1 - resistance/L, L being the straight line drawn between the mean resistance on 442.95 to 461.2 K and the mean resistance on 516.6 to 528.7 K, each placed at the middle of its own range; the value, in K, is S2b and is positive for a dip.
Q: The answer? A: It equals 6.02 K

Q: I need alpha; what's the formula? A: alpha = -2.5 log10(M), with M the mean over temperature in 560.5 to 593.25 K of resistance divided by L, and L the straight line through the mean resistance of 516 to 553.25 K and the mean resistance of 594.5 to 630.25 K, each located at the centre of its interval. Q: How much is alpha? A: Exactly 0.02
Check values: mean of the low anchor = 44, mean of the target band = 49.3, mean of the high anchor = 55.1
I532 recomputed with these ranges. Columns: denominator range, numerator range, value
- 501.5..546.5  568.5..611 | 1.22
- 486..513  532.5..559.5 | 1.24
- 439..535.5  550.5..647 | 1.39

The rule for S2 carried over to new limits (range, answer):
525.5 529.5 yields 44.7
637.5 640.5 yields 53.9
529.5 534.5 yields 43.8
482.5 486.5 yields 22.4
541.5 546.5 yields 42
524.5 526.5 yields 44.7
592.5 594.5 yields 50.2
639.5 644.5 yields 51.9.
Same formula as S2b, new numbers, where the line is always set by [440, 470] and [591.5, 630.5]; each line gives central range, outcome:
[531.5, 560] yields 1.4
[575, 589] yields 0.7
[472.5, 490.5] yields 4.5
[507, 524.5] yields 1.1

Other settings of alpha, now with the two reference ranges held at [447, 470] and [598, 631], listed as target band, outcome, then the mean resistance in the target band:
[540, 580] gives 0.039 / 47.4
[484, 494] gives 0.460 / 26.8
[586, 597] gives 0.064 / 49.7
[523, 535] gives 0.031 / 44.2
